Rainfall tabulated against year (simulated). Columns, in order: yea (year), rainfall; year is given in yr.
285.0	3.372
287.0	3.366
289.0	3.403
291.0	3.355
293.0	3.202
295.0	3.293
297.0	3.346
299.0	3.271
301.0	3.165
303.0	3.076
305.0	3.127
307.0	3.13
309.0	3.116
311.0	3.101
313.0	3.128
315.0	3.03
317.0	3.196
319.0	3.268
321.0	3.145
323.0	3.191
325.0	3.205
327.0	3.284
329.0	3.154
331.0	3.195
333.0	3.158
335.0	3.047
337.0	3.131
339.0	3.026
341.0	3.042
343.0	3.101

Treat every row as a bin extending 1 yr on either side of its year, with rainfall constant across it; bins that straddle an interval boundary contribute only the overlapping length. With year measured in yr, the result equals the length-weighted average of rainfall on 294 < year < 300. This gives 3.3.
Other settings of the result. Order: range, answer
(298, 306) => 3.16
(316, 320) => 3.23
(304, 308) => 3.13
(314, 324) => 3.17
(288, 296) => 3.31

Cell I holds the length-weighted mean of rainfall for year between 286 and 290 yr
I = 3.38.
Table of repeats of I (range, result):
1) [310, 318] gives 3.11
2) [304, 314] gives 3.12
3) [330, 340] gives 3.11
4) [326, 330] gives 3.22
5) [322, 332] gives 3.21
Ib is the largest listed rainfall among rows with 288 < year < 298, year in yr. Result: 3.403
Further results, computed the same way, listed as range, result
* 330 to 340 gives 3.195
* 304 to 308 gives 3.13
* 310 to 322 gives 3.268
